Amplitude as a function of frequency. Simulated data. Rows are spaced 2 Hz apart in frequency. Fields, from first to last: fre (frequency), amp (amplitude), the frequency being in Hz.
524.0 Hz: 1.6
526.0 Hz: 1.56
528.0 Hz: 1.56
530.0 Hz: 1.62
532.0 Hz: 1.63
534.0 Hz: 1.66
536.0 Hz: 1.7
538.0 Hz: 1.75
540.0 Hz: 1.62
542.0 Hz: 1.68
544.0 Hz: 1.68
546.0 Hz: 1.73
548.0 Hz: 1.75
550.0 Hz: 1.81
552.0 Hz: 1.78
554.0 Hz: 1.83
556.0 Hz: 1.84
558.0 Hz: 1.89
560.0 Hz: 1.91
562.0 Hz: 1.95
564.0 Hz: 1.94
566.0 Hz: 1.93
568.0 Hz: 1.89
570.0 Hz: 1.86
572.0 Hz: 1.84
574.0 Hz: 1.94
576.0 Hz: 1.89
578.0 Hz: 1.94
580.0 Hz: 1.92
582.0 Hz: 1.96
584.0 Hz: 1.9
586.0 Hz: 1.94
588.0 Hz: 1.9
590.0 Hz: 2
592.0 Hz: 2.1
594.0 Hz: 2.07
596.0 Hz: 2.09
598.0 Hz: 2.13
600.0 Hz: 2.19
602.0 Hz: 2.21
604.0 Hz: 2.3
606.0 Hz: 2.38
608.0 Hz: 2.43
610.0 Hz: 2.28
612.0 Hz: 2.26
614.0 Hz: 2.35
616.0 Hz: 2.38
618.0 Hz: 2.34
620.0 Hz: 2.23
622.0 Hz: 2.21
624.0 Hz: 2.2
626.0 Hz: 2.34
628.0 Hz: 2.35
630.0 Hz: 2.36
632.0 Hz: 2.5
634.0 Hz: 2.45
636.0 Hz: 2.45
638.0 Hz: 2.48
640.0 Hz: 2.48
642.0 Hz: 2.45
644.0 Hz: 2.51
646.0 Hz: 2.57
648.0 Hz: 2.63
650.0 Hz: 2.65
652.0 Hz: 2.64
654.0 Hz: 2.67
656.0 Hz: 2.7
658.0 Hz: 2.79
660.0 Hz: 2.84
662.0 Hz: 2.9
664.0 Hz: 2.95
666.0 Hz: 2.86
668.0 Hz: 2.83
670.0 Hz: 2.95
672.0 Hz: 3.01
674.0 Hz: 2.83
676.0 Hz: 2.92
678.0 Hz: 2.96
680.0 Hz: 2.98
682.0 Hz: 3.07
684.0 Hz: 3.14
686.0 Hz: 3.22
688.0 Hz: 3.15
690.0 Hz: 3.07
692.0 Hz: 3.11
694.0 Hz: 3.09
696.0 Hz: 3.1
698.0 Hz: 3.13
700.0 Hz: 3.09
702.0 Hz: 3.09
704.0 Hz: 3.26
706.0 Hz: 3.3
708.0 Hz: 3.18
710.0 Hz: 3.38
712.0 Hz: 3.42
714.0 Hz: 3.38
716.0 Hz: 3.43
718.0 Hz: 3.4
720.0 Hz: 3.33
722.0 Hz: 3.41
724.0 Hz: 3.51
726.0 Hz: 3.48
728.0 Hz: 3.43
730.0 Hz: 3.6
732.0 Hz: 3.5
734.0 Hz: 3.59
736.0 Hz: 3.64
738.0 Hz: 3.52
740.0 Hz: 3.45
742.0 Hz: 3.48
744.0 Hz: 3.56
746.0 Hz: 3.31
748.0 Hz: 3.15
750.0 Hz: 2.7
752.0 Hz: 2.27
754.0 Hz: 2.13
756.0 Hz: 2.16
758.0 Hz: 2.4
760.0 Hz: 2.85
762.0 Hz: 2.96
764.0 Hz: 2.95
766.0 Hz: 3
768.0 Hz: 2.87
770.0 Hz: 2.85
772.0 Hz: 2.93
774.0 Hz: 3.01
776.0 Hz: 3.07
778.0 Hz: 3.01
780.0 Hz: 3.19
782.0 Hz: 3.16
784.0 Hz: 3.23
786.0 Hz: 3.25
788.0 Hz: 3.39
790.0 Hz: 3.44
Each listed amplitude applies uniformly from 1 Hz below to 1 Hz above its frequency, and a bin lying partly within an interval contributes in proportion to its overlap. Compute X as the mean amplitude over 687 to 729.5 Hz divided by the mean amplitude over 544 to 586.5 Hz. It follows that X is 1.75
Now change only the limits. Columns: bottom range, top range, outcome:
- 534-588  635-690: 1.53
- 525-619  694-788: 1.62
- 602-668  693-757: 1.29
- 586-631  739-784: 1.32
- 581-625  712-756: 1.51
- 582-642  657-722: 1.38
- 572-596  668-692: 1.54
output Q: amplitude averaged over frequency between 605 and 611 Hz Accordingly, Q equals 2.36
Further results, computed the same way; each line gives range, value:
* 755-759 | 2.28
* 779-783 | 3.17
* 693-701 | 3.1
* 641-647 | 2.51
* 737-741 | 3.49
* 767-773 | 2.88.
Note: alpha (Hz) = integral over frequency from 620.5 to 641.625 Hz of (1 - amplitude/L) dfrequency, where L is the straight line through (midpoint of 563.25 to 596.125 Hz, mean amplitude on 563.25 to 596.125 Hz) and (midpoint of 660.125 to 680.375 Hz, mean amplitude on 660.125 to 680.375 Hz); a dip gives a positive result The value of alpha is 1.0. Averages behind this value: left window 1.94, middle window 2.38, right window 2.91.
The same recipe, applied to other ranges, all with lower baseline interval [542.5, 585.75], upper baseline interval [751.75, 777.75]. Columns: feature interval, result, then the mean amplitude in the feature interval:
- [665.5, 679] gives -3.28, 2.91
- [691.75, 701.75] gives -2.67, 3.1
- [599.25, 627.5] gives -2.90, 2.29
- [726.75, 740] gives -4.71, 3.54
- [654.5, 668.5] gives -3.29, 2.83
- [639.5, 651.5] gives -1.79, 2.56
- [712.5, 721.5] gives -3.02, 3.39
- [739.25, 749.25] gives -2.69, 3.37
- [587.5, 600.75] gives -0.50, 2.07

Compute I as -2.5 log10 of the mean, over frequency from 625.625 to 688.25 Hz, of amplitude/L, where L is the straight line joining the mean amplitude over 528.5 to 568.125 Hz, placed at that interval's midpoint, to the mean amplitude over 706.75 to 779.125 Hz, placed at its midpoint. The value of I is -0.08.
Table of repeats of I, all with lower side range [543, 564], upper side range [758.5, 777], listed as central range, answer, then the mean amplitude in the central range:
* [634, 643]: -0.09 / 2.46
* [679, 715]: -0.23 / 3.18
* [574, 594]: 0.01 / 1.96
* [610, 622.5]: -0.07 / 2.3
